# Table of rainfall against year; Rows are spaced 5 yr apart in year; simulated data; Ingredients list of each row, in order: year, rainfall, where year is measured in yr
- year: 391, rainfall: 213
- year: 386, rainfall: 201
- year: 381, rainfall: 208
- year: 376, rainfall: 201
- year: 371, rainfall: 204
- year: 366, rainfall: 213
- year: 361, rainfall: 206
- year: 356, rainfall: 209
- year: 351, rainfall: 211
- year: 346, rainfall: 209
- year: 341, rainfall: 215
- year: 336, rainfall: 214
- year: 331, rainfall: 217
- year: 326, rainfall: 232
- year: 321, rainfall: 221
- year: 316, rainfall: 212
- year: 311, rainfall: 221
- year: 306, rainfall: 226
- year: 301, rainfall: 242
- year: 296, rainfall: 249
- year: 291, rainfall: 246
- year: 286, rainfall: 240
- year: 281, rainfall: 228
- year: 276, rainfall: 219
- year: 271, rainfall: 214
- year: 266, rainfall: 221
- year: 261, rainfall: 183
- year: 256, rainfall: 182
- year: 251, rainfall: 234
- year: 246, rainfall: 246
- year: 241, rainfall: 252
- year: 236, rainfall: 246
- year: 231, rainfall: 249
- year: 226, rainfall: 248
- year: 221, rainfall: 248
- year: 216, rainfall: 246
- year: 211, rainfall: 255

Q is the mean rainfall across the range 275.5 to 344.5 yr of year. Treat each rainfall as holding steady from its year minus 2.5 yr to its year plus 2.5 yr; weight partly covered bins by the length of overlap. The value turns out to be 227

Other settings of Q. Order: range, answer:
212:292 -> 232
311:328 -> 221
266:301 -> 232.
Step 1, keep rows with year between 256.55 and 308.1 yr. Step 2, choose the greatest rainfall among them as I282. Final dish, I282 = 249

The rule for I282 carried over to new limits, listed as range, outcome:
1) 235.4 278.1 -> 252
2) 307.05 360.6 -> 232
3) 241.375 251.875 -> 246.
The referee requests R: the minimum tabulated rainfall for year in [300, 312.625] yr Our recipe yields 221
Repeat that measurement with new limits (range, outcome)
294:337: 212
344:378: 201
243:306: 182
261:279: 183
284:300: 240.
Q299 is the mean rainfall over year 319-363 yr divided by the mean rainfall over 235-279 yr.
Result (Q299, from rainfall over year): 0.97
